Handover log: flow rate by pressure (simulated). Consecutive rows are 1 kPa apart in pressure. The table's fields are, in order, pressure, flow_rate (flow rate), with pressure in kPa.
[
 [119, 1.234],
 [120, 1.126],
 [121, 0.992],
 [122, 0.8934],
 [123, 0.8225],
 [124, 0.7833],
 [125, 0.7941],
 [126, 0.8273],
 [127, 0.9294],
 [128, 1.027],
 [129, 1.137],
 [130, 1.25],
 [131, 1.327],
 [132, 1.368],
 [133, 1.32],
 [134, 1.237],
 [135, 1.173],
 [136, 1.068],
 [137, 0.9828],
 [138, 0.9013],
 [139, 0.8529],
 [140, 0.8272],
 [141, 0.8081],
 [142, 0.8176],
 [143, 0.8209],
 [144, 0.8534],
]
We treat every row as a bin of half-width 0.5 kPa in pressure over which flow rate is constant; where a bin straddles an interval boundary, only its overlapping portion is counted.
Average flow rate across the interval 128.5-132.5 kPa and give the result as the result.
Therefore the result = 1.27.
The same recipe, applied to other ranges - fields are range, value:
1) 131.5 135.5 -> 1.27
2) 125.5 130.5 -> 1.03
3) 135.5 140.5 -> 0.926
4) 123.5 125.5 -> 0.789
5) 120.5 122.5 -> 0.943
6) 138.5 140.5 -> 0.84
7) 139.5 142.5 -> 0.818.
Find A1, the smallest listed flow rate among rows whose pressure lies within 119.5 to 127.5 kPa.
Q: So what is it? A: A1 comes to 0.7833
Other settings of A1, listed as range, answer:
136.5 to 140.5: 0.8272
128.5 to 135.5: 1.137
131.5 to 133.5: 1.32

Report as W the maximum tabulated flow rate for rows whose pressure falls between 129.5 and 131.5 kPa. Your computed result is 1.327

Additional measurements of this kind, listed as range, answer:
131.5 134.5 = 1.368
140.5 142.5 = 0.8176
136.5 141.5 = 0.9828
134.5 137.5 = 1.173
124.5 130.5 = 1.25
